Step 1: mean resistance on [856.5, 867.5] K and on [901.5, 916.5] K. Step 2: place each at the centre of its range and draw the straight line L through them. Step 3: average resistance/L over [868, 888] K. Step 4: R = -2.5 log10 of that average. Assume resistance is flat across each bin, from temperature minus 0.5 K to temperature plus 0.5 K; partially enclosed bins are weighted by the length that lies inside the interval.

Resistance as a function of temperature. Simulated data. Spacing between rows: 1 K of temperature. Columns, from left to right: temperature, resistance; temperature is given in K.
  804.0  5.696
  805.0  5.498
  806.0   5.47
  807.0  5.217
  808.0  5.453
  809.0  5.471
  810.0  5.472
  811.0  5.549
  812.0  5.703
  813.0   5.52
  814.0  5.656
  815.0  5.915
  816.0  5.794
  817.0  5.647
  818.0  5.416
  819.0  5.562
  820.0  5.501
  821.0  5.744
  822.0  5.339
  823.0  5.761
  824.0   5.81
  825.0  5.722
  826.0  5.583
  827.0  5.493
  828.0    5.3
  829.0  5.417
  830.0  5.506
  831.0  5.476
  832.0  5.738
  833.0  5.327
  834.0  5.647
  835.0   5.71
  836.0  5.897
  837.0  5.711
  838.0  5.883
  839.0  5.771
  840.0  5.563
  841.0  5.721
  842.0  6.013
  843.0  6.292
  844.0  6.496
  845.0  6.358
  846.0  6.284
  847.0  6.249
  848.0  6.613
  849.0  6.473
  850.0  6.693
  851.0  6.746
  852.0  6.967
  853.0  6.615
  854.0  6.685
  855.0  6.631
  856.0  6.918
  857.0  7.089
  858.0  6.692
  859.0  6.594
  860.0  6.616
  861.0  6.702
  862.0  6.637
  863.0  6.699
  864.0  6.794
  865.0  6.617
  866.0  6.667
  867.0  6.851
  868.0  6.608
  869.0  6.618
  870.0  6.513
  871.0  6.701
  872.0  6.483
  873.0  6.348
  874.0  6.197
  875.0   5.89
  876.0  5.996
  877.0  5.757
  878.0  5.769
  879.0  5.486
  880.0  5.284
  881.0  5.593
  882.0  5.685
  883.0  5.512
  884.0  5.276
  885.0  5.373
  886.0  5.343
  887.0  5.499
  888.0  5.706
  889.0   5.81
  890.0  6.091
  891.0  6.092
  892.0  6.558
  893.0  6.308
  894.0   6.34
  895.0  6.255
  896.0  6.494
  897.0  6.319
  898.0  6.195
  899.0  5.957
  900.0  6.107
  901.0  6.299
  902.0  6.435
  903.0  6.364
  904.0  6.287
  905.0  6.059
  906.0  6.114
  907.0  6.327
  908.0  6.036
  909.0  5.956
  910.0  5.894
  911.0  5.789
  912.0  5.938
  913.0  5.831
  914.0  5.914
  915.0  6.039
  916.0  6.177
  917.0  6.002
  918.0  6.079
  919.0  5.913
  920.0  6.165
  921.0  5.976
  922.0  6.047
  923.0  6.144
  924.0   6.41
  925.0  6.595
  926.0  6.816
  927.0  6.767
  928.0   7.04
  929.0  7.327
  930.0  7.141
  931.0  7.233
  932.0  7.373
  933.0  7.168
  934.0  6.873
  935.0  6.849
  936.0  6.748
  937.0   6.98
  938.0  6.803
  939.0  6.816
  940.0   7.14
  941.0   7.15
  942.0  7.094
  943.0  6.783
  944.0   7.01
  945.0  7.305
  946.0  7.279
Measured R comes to 0.11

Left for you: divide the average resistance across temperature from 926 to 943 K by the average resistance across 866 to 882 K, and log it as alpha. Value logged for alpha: 1.14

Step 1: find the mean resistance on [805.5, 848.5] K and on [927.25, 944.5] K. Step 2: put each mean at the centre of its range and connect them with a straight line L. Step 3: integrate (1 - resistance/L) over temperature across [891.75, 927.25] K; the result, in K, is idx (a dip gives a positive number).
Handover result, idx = 2.76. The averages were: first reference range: 5.72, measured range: 6.19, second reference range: 7.03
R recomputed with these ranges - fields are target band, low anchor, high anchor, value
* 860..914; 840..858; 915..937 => 0.07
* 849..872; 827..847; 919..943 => -0.11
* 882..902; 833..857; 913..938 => 0.08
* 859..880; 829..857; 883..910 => -0.05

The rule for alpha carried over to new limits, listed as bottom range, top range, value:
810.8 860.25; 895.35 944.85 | 1.08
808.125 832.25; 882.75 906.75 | 1.08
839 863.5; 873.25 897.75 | 0.90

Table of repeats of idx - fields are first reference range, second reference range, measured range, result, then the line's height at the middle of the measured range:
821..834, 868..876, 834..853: -1.08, 5.85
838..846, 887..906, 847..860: -1.36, 6.07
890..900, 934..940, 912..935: 0.62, 6.67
